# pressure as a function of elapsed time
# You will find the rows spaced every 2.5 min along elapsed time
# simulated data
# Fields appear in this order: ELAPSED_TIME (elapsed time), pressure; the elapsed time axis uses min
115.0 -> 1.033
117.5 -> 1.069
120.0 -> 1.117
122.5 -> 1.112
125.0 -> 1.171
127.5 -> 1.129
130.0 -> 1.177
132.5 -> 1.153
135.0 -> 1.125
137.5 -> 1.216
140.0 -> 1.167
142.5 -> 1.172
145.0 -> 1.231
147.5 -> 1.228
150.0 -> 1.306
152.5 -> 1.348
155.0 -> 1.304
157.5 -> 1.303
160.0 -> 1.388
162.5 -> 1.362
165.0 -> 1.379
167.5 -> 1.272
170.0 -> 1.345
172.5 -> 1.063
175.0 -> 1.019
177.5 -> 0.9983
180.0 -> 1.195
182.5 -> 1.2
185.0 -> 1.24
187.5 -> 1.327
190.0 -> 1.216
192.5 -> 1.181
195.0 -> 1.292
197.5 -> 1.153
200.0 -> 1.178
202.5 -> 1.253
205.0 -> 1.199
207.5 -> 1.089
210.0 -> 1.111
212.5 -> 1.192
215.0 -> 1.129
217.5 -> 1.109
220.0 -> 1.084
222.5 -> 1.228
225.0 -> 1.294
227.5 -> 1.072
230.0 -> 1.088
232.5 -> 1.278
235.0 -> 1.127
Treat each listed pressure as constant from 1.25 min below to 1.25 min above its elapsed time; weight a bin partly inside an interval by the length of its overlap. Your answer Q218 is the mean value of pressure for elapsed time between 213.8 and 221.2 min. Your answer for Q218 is 1.11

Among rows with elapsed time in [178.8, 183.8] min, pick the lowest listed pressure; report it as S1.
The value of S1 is 1.195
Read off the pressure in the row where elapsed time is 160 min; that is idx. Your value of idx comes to 1.388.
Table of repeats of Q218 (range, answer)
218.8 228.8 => 1.17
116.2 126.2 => 1.12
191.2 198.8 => 1.21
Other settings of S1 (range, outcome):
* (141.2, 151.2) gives 1.172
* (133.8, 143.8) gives 1.125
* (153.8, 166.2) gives 1.303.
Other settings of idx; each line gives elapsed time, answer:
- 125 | 1.171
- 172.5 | 1.063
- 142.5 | 1.172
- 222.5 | 1.228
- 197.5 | 1.153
